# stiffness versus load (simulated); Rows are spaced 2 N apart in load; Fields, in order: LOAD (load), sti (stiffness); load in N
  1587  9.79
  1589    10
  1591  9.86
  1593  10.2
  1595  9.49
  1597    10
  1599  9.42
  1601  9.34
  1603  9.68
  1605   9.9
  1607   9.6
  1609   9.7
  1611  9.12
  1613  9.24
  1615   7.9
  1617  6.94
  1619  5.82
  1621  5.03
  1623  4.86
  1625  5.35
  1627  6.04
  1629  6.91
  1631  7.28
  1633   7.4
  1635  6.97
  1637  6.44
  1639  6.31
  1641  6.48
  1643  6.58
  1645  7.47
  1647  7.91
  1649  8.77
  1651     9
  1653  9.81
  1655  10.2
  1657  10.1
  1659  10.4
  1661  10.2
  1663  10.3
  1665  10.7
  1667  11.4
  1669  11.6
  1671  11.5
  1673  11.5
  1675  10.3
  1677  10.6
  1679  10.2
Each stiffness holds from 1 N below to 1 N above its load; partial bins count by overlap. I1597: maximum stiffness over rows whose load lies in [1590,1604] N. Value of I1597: 10.2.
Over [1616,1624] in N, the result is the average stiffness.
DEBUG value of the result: 5.66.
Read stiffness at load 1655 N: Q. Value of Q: 10.2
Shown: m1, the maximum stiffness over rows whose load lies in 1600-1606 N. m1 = 9.9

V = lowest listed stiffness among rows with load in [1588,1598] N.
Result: 9.49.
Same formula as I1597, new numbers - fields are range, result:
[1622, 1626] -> 5.35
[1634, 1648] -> 7.91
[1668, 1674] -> 11.6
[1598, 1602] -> 9.42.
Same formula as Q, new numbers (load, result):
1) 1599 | 9.42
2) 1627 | 6.04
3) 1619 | 5.82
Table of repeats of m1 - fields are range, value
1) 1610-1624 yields 9.24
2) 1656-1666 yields 10.7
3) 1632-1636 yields 7.4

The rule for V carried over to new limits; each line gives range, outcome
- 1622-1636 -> 4.86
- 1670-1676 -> 10.3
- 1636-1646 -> 6.31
